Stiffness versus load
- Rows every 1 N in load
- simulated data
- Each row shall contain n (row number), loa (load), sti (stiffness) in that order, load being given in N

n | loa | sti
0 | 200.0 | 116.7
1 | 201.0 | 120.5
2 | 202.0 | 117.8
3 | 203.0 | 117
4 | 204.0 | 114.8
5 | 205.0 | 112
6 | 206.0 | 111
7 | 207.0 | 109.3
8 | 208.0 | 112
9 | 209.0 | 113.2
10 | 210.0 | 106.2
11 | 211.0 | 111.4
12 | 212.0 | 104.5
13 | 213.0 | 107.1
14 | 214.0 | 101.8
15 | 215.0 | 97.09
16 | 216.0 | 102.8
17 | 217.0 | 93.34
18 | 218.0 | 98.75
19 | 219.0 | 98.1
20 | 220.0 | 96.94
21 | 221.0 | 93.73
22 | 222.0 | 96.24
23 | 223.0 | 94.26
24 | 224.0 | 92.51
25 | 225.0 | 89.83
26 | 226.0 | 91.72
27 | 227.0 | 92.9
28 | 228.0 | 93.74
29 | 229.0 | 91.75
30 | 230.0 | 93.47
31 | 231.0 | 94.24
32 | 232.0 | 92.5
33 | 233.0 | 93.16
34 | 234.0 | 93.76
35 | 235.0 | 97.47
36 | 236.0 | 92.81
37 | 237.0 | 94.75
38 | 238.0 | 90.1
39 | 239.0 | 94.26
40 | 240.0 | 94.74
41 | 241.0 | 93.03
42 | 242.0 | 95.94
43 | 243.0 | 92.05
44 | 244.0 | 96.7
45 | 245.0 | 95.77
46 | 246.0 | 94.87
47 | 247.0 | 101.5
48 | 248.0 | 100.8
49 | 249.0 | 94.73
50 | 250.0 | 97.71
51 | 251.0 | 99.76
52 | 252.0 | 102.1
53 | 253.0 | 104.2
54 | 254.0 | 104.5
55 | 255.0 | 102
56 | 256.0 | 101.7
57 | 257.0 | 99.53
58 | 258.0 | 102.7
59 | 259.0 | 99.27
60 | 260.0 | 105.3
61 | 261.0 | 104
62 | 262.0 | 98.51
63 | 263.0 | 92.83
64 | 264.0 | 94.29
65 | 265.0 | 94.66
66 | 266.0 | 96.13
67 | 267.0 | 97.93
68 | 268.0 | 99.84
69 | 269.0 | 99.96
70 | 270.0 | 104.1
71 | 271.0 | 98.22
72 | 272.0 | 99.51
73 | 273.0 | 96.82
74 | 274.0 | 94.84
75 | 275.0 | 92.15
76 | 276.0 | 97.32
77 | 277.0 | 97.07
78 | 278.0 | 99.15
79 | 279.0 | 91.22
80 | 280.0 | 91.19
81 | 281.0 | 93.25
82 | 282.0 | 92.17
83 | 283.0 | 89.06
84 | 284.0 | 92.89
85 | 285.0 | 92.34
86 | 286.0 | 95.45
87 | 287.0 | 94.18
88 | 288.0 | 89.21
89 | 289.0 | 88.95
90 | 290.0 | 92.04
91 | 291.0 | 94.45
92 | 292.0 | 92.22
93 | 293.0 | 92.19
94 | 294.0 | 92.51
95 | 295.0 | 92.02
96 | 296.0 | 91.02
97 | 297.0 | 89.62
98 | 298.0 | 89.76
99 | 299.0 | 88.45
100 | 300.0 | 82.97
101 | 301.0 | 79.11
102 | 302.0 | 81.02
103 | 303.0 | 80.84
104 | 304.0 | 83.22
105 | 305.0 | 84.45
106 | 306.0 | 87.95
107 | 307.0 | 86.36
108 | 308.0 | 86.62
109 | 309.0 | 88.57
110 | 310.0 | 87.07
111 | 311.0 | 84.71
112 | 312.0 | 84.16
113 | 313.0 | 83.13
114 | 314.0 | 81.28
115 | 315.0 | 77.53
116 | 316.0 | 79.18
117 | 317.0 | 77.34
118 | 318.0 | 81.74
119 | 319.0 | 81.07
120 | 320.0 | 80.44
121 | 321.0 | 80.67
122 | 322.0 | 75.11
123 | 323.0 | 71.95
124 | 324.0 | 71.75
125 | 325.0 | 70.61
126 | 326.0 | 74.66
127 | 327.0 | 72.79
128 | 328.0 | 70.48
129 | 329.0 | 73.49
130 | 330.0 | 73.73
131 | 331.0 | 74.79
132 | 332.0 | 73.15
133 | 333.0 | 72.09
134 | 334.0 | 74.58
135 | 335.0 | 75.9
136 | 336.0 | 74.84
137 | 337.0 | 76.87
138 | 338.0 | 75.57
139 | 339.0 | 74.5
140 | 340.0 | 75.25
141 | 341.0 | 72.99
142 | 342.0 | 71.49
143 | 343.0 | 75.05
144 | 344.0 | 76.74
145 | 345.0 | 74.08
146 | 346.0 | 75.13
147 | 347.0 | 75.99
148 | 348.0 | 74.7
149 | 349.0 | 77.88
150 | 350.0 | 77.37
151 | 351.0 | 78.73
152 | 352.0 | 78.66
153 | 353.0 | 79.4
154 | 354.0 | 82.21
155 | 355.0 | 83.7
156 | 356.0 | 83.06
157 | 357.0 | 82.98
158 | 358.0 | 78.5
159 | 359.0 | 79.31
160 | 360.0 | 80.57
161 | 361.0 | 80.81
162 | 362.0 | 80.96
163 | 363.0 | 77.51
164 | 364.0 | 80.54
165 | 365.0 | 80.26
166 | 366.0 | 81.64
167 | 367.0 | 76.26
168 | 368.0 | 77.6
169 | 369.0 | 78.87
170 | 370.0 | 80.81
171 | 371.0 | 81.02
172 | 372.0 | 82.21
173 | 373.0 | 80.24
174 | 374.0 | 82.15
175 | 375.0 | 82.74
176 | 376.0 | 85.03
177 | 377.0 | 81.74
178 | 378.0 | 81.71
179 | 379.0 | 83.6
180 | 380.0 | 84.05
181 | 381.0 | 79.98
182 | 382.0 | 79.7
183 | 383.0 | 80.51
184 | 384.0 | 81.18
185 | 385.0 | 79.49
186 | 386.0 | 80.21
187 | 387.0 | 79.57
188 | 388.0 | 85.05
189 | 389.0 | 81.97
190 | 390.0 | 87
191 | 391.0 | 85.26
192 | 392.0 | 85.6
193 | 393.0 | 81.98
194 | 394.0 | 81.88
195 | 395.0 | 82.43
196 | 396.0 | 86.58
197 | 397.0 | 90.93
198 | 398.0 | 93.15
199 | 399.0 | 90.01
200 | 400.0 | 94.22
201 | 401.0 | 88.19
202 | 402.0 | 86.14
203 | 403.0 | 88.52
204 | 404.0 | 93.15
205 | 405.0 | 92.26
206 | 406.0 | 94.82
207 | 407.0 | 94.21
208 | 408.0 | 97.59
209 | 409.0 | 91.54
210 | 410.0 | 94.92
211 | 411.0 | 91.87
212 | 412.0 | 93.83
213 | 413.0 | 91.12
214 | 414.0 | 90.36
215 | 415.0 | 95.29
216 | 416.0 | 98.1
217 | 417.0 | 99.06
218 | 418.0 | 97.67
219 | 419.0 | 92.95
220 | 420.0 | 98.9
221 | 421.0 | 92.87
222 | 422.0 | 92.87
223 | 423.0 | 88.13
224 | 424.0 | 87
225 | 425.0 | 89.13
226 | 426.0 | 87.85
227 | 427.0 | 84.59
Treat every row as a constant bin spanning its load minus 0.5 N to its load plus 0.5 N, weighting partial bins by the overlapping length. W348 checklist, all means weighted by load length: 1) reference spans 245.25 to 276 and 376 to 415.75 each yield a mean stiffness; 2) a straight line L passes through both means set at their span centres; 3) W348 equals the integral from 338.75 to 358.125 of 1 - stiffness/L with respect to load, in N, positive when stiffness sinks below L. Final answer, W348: 3.0 N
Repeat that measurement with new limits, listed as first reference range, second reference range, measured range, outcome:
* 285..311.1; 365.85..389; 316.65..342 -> 3.1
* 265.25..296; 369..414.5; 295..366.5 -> 9.1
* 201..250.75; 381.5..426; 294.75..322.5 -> 3.2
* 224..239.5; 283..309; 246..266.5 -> -1.8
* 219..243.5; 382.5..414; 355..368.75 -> 1.4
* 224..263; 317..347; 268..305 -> -2.5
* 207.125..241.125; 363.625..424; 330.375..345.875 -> 2.7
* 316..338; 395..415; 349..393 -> 1.7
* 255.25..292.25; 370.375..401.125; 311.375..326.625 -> 2.2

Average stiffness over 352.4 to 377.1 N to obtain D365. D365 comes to 80.8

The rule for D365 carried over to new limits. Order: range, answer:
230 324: 92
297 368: 78.9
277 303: 90.6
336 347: 74.8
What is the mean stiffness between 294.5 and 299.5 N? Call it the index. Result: 90.2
